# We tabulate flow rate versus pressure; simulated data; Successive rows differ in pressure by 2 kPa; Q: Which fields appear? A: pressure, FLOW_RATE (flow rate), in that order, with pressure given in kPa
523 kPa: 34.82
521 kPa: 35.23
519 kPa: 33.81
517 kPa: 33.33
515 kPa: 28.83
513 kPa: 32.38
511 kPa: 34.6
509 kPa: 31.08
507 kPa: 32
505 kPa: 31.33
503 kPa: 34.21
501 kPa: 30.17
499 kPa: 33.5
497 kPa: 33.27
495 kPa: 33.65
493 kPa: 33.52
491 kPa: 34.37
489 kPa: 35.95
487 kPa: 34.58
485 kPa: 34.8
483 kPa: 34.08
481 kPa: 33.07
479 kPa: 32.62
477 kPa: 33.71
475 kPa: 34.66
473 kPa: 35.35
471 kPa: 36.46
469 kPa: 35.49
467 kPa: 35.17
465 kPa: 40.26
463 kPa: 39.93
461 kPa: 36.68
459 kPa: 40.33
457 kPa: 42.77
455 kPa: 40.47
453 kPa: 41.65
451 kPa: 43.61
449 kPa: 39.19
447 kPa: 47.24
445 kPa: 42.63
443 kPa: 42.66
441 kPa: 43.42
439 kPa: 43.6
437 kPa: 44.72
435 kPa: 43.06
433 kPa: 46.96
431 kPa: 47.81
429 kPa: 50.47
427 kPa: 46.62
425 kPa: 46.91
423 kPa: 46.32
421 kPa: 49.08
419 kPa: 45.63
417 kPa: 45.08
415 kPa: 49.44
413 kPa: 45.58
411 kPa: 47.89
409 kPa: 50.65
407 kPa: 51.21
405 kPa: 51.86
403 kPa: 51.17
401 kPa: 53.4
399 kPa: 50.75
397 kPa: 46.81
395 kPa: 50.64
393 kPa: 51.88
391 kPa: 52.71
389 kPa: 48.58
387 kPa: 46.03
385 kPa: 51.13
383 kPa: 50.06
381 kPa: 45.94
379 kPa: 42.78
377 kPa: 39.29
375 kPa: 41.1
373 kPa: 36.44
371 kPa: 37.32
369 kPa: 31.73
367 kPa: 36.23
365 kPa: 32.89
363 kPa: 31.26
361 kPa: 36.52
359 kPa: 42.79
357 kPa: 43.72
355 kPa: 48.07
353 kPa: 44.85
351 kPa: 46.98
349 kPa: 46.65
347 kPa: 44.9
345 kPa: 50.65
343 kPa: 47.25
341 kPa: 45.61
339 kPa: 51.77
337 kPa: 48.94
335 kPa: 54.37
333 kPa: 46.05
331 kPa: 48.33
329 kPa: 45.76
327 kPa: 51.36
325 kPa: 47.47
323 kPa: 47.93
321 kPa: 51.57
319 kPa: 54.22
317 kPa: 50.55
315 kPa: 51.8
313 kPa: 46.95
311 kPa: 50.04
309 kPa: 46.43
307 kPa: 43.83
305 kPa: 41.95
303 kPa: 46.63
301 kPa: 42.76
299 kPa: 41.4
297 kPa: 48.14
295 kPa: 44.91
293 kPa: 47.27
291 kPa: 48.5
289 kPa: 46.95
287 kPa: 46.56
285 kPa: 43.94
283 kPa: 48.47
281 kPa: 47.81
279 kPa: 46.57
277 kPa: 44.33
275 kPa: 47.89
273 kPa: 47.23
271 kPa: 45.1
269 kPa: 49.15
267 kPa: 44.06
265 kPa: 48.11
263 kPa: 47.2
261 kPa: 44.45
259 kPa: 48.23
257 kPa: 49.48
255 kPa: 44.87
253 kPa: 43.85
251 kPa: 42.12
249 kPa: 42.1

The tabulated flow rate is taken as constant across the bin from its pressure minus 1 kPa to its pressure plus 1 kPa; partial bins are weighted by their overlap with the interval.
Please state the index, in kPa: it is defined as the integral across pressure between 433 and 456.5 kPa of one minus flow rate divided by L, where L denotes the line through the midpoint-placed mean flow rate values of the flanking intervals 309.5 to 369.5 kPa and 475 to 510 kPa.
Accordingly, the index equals -3.7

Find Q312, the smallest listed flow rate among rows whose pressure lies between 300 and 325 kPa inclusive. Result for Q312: 41.95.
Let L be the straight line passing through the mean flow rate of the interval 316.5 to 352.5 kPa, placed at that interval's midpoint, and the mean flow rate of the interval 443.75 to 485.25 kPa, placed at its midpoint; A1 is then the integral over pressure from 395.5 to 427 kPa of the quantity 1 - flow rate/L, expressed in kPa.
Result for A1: -4.6 kPa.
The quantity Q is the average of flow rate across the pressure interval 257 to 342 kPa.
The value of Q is 47.4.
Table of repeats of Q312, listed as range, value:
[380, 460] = 39.19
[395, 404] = 46.81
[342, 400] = 31.26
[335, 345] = 45.61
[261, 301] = 41.4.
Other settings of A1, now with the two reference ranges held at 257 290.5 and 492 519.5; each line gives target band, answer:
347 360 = -1.12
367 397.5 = -3.43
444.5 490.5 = -3.75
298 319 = -0.96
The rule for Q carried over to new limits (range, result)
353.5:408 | 44.5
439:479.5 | 39.4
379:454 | 47.3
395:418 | 49.5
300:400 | 45.8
